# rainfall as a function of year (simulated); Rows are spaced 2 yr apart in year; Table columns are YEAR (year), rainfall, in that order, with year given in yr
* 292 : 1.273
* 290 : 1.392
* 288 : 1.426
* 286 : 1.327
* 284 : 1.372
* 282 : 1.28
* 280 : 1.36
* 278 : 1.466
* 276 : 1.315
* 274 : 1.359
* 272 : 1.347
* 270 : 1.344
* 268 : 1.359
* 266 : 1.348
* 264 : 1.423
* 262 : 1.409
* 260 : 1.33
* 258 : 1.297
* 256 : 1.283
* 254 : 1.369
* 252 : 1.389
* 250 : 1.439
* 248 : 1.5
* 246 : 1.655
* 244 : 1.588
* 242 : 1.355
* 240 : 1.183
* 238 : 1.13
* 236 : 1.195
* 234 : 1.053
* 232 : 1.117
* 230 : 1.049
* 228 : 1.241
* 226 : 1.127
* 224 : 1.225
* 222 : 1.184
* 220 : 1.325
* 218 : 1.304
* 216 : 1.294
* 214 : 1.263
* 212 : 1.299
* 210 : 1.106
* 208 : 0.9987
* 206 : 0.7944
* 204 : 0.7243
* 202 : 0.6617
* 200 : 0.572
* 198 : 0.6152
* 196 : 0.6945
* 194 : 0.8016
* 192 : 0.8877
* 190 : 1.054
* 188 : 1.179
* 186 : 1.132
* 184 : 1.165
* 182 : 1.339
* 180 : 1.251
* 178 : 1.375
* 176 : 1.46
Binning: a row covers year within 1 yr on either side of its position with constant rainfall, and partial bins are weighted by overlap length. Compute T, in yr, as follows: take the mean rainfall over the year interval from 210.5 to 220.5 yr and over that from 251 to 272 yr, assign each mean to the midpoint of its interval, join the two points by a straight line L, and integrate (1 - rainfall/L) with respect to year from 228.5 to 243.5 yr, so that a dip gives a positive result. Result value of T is 1.7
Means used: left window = 1.29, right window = 1.35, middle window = 1.17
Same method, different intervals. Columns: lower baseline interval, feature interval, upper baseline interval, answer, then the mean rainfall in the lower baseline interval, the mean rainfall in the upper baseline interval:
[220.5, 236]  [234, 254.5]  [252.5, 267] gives -1.8 yr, 1.15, 1.35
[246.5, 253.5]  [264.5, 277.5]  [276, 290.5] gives 0.4 yr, 1.45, 1.37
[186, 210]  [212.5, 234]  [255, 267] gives -3.5 yr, 0.842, 1.35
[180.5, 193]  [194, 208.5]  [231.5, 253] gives 5.7 yr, 1.13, 1.33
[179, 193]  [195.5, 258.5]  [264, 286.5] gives 4.4 yr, 1.14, 1.36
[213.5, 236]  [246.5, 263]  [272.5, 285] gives -1.3 yr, 1.2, 1.36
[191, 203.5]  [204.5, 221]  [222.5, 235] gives -4.2 yr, 0.706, 1.14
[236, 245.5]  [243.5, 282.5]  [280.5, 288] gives -1.8 yr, 1.32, 1.34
